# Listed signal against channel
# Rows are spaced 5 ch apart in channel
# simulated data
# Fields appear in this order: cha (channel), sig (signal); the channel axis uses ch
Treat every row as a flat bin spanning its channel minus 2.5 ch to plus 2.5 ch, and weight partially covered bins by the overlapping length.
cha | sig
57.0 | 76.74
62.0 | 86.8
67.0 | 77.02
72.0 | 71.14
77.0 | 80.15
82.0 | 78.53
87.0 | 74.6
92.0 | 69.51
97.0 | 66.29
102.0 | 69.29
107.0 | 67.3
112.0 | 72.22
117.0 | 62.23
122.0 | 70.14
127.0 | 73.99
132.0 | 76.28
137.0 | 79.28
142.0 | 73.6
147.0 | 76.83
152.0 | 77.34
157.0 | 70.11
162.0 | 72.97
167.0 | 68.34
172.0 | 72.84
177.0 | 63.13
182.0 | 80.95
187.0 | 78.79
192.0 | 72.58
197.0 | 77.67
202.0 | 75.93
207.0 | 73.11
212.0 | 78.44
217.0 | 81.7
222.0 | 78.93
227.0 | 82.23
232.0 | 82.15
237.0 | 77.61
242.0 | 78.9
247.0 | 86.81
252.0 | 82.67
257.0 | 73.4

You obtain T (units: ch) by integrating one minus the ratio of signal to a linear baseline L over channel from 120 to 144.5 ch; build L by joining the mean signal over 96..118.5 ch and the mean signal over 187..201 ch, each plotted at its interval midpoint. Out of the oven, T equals -1.6 ch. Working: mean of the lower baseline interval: 67.8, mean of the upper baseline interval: 75.9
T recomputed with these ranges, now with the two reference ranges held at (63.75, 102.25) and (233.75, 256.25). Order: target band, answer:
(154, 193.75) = 2.69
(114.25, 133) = 1.33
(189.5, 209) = 1.00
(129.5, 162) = 0.50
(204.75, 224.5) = 0.36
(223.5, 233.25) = -0.21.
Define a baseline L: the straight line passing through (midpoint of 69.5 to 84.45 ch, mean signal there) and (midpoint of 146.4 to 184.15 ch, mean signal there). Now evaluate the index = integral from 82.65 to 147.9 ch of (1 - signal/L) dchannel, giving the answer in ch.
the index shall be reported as 2.7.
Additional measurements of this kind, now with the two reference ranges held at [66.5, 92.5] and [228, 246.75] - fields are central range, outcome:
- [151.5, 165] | 0.9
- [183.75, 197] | 0.5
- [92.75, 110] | 1.9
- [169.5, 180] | 1.3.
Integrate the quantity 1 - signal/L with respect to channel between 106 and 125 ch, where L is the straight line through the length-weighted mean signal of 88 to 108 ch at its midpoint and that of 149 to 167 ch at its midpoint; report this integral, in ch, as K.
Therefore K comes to 0.46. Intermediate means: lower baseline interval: 68.6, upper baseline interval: 72.9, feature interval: 68.2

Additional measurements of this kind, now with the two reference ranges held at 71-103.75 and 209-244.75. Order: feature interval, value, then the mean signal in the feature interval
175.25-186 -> 0.56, 73.6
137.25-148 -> -0.02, 75.8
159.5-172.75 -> 0.98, 71.2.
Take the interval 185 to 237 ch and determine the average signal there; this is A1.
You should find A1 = 78.1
